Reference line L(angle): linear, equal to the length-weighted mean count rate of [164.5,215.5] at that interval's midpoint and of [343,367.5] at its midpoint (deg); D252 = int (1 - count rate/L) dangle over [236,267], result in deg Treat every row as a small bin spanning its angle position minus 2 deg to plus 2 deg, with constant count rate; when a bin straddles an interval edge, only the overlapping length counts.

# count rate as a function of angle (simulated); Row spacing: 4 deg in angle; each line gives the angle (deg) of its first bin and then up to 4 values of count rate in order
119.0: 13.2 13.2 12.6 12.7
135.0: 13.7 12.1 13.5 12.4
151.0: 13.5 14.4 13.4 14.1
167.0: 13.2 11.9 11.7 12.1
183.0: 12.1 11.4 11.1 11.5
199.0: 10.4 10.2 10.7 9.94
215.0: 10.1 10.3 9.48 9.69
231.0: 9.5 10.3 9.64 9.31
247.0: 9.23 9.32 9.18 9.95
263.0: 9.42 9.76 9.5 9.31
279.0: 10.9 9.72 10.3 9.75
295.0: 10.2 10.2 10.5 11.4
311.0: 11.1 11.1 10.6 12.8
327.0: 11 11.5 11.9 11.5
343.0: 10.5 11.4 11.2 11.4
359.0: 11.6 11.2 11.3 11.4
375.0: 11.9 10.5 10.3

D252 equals 5.0 deg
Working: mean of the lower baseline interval 11.3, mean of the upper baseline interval 11.3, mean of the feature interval 9.48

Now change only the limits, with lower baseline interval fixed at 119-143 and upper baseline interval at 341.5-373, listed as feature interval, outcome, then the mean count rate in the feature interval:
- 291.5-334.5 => 2.08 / 11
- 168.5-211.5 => 4.32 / 11.3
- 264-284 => 3.46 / 9.82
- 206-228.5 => 4.19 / 10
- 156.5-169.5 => -0.85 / 13.5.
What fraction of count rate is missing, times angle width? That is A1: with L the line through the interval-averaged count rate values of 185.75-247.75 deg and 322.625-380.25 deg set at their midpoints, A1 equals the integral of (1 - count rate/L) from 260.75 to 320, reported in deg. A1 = 3.3 deg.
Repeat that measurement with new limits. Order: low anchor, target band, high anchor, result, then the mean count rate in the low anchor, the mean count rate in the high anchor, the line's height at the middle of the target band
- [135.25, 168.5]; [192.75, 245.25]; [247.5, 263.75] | 3.6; 13.3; 9.45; 10.8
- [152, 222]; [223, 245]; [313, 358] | 3.6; 11.7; 11.4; 11.6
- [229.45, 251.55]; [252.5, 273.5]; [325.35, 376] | 0.8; 9.57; 11.4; 9.93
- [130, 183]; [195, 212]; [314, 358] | 2.8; 12.9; 11.4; 12.5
